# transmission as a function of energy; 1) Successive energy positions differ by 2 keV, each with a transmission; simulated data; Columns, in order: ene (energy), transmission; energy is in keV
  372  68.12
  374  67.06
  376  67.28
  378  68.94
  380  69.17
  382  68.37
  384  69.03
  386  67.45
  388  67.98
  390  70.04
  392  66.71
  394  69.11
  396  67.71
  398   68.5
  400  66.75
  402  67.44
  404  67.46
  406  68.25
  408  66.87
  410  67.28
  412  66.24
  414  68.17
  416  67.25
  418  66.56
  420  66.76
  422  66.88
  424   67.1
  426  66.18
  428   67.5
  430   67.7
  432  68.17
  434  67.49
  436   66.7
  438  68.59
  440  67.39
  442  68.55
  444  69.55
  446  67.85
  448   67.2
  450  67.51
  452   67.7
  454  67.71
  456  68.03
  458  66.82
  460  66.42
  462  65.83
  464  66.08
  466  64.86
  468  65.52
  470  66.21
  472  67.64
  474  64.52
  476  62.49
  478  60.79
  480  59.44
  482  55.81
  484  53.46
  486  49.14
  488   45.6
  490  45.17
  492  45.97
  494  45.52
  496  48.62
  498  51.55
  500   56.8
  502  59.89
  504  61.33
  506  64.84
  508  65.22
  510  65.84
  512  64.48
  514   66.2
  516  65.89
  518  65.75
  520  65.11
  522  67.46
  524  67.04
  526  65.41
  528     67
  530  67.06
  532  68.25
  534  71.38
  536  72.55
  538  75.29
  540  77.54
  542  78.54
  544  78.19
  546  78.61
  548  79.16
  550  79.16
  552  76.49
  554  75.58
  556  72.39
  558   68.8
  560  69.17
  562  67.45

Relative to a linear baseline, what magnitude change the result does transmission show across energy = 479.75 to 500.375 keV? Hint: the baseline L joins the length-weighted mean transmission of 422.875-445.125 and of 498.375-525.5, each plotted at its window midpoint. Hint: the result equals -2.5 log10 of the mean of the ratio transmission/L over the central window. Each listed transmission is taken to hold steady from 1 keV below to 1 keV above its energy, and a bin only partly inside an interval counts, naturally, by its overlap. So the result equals 0.283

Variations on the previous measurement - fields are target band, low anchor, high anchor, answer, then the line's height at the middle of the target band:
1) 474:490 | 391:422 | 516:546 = 0.25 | 69.3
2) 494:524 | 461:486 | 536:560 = 0.12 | 68.7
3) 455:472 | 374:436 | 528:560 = 0.07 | 70.4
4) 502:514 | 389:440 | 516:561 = 0.11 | 70.9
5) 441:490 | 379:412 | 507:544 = 0.09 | 68.5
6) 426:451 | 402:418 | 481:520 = -0.06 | 64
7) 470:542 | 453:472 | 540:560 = 0.15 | 71.2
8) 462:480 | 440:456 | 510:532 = 0.05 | 67.4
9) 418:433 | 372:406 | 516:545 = 0.02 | 68.6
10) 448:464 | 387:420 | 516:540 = 0.02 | 68.1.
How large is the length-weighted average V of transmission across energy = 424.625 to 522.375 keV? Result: 62.6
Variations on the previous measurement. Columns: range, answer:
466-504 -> 56.2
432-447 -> 68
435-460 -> 67.7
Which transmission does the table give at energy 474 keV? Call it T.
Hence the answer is 64.52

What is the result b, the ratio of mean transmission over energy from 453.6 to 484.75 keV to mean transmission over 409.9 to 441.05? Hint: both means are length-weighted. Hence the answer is 0.95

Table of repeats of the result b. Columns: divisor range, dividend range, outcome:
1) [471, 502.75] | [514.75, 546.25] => 1.29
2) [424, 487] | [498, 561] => 1.06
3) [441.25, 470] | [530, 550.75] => 1.12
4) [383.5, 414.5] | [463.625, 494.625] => 0.85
